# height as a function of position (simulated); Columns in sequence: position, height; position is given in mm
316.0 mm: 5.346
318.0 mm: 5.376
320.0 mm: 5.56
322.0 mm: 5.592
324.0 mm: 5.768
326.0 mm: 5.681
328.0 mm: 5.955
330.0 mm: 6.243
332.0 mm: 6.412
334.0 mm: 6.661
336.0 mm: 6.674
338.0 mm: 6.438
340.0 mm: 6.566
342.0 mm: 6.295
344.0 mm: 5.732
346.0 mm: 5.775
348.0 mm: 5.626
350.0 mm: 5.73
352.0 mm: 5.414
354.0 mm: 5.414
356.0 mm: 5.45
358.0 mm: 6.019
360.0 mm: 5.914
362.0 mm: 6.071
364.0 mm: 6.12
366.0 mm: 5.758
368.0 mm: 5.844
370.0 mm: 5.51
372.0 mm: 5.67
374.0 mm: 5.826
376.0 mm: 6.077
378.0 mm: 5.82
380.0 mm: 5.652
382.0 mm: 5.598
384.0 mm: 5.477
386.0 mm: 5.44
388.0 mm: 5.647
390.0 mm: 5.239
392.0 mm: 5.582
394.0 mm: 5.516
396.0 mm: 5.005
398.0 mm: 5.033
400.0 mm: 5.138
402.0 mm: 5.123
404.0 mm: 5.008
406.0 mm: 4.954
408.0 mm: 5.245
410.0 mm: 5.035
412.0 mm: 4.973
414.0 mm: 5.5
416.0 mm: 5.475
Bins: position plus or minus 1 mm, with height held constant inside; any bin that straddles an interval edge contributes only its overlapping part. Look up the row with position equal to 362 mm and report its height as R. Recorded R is 6.071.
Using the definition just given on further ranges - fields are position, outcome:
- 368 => 5.844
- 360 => 5.914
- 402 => 5.123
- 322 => 5.592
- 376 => 6.077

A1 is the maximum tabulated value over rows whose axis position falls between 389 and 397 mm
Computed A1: 5.582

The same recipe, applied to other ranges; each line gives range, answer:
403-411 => 5.245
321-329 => 5.955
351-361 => 6.019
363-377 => 6.12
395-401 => 5.138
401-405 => 5.123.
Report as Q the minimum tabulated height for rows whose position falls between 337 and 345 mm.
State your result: 5.732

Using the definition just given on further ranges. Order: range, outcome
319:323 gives 5.56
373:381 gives 5.652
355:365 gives 5.45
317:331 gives 5.376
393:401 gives 5.005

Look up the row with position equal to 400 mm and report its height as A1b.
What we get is 5.138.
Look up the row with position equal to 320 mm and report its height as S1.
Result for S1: 5.56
